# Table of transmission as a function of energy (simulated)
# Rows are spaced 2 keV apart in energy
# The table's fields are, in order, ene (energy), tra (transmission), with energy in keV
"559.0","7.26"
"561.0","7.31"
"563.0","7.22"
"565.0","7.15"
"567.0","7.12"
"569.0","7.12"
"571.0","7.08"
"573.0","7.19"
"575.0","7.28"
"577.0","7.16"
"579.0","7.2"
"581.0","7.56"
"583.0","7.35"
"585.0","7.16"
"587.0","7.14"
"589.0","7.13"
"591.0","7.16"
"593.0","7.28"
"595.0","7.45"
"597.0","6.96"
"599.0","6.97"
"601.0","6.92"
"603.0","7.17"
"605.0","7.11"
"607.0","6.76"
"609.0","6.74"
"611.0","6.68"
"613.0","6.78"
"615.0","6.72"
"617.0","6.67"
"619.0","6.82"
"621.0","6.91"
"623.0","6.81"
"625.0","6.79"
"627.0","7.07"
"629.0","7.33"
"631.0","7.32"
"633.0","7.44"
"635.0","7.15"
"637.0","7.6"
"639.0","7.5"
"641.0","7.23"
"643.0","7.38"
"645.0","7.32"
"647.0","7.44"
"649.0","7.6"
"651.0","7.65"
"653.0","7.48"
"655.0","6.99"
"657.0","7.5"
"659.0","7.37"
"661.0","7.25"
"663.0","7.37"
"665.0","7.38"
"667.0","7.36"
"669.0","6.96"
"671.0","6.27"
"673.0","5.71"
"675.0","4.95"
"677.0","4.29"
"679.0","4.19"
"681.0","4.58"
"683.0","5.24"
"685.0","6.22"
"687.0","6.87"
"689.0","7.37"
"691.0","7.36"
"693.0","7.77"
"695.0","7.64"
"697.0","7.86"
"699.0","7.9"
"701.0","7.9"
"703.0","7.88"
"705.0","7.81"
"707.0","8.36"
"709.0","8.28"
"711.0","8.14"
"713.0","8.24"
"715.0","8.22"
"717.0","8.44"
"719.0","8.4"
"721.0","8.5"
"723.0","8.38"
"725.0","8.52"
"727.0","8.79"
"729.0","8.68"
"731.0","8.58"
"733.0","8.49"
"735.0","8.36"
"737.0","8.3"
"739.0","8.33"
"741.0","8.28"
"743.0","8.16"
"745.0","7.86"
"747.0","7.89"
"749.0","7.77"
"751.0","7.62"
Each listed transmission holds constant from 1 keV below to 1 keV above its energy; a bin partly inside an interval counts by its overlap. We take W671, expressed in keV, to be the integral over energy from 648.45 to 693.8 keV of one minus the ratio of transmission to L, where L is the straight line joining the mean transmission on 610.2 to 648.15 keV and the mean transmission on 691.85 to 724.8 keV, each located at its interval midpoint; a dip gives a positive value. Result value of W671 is 6.2 keV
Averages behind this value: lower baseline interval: 7.11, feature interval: 6.58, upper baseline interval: 8.11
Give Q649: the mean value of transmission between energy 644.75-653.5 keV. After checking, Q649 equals 7.51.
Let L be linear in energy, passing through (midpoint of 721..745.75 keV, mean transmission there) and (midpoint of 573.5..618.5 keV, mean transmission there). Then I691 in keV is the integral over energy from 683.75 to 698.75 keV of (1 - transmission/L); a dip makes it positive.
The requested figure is 1.31 keV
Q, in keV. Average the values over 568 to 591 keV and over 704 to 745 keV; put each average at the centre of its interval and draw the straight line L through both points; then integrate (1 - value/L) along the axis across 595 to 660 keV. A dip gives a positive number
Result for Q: 3.9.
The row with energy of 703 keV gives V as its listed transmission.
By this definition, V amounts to 7.88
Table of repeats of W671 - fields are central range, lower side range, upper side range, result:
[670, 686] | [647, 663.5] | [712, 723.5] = 5.3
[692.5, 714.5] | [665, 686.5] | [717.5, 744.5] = -2.9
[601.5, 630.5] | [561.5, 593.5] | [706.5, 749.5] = 2.3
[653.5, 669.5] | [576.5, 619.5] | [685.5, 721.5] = 0.6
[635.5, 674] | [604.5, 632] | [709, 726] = 1.0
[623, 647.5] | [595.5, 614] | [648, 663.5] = -0.2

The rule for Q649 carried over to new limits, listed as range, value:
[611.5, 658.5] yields 7.19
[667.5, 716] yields 6.92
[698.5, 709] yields 8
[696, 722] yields 8.15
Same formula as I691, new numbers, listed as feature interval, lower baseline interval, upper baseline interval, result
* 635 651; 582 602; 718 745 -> 0.4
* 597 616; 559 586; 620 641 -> 0.9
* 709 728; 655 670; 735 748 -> -1.2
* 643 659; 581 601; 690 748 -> 0.5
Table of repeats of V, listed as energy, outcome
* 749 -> 7.77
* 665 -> 7.38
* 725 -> 8.52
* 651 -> 7.65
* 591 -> 7.16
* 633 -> 7.44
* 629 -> 7.33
